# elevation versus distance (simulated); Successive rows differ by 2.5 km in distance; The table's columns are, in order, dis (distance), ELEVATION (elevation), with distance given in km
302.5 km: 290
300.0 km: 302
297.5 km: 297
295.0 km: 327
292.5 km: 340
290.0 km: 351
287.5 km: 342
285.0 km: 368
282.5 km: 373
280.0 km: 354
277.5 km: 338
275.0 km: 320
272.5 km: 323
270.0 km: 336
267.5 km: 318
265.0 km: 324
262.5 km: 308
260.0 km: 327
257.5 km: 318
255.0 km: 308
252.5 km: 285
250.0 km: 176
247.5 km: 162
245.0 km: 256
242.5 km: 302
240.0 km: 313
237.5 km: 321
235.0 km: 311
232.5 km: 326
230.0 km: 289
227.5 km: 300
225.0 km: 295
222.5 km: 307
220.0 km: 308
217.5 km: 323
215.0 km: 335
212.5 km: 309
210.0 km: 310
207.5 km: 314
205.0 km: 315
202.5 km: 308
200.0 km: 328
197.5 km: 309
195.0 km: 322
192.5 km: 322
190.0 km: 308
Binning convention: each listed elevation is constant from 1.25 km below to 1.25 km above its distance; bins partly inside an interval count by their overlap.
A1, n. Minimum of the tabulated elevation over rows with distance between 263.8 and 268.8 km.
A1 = 318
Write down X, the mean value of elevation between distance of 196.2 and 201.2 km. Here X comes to 318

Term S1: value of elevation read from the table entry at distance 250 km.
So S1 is 176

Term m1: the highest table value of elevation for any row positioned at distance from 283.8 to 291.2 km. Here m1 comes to 368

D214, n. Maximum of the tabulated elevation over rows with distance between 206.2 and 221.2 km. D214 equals 335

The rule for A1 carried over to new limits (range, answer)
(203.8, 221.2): 308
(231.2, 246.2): 256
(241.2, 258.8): 162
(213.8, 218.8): 323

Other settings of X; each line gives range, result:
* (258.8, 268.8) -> 319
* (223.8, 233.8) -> 303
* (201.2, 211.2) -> 312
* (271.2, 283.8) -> 342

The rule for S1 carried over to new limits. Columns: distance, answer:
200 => 328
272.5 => 323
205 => 315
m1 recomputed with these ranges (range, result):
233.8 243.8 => 321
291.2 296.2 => 340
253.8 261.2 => 327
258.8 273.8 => 336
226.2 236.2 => 326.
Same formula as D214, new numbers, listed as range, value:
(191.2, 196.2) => 322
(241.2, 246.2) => 302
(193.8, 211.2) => 328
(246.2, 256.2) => 308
